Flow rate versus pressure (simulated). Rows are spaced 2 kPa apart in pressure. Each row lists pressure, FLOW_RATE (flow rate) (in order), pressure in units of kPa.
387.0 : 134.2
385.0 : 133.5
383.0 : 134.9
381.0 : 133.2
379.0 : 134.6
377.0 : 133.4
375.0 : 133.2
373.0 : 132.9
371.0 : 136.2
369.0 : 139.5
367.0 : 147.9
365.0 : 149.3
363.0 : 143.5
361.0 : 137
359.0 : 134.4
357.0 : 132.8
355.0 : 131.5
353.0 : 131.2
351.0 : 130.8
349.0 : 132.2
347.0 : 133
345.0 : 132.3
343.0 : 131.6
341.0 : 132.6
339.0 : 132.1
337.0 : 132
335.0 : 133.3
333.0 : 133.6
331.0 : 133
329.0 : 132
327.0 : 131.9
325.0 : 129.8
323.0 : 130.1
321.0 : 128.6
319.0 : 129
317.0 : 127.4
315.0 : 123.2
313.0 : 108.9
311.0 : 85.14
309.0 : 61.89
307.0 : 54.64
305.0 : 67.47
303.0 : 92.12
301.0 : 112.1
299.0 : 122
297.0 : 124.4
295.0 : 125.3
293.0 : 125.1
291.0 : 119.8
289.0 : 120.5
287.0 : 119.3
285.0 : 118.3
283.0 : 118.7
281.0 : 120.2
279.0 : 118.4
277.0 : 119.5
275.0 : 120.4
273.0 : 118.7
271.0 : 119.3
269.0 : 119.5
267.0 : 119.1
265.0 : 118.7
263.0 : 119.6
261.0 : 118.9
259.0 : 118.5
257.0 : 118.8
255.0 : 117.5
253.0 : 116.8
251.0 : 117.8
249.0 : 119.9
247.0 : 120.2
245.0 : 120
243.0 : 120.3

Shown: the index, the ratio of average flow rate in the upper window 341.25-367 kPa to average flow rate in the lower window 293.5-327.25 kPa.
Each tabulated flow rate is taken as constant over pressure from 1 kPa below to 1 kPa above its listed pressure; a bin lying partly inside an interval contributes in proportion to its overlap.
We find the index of 1.24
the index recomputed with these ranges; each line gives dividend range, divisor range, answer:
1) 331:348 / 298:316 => 1.44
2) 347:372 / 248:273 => 1.15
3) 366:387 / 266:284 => 1.14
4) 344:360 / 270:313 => 1.22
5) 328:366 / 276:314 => 1.25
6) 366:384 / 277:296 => 1.13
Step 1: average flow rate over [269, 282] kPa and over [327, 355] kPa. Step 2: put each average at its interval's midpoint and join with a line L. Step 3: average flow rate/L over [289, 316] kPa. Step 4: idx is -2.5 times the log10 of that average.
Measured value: 0.21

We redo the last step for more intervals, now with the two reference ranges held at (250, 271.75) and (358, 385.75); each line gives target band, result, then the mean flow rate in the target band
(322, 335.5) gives -0.01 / 132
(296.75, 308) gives 0.32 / 93.5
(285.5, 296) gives 0.02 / 122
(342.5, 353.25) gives 0.01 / 132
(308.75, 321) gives 0.16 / 110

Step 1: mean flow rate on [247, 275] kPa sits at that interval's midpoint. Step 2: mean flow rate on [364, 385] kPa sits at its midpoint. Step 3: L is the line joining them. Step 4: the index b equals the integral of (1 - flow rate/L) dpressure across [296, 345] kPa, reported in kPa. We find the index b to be 4.7 kPa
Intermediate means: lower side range 119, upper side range 137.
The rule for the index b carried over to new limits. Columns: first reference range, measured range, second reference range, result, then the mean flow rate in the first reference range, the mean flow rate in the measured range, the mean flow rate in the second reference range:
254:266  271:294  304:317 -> -3.4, 119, 120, 86.9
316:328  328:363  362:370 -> 1.2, 129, 133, 145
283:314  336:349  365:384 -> -1.0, 104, 132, 137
